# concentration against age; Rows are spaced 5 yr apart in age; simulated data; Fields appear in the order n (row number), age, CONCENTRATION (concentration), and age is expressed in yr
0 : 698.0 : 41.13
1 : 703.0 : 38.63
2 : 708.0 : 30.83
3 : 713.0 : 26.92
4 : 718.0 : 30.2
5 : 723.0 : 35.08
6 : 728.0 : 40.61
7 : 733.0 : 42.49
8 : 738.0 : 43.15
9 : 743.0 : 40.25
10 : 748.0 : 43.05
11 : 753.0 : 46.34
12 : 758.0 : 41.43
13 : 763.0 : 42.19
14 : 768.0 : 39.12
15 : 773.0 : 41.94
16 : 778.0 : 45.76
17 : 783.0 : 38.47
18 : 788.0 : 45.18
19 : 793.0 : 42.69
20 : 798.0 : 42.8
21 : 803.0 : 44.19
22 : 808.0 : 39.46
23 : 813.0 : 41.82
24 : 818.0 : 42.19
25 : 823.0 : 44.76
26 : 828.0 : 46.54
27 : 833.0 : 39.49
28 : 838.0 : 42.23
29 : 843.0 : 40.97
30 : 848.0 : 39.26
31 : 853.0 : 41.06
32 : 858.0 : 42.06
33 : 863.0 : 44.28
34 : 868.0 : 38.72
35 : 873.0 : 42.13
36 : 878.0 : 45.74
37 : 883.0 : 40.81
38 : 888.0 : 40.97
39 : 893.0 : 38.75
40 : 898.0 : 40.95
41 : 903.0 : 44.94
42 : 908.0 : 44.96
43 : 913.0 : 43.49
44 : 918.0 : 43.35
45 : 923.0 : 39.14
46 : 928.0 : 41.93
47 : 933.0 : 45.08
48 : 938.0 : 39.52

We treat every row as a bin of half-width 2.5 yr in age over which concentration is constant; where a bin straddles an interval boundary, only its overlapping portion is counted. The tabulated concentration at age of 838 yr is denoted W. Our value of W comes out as 42.23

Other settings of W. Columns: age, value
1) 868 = 38.72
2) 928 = 41.93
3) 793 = 42.69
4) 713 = 26.92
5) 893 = 38.75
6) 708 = 30.83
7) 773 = 41.94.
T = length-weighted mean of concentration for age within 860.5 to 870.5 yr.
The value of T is 41.5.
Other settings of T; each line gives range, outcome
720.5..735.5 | 39.4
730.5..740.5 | 42.8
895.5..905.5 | 42.9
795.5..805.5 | 43.5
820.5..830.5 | 45.6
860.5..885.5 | 42.3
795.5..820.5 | 42.1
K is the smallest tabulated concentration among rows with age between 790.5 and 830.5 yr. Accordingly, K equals 39.46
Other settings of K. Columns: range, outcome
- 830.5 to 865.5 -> 39.26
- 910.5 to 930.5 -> 39.14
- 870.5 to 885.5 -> 40.81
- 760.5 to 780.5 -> 39.12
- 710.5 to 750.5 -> 26.92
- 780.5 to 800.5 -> 38.47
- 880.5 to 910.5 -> 38.75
